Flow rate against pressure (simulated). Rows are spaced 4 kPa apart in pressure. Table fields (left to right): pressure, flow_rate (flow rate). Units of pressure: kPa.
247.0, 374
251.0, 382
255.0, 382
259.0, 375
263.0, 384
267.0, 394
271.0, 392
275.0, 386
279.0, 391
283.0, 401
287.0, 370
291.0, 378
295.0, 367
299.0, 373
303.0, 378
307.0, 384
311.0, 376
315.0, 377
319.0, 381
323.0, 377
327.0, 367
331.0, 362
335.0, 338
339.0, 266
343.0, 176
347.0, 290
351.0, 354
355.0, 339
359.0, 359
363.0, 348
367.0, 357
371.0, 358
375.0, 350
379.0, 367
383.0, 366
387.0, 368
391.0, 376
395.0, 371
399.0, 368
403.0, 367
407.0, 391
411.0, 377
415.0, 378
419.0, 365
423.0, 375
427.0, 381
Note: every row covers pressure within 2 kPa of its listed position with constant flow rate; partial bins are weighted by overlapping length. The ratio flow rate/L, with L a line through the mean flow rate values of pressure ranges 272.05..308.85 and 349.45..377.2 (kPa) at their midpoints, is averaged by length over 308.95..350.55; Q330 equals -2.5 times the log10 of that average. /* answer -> 0.11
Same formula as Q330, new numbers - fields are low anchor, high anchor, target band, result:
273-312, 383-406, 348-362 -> 0.085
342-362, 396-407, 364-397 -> -0.053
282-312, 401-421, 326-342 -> 0.174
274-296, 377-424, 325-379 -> 0.145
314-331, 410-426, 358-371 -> 0.057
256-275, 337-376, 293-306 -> -0.038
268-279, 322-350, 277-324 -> -0.074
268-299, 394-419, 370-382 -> 0.053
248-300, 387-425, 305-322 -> 0.002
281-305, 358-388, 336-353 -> 0.307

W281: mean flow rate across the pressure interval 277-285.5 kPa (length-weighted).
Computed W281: 394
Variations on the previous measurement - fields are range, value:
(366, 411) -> 368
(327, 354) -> 304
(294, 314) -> 376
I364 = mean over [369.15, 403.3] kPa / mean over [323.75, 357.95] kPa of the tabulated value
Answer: 1.2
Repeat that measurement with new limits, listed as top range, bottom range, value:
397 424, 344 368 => 1.12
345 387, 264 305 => 0.91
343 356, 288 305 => 0.81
